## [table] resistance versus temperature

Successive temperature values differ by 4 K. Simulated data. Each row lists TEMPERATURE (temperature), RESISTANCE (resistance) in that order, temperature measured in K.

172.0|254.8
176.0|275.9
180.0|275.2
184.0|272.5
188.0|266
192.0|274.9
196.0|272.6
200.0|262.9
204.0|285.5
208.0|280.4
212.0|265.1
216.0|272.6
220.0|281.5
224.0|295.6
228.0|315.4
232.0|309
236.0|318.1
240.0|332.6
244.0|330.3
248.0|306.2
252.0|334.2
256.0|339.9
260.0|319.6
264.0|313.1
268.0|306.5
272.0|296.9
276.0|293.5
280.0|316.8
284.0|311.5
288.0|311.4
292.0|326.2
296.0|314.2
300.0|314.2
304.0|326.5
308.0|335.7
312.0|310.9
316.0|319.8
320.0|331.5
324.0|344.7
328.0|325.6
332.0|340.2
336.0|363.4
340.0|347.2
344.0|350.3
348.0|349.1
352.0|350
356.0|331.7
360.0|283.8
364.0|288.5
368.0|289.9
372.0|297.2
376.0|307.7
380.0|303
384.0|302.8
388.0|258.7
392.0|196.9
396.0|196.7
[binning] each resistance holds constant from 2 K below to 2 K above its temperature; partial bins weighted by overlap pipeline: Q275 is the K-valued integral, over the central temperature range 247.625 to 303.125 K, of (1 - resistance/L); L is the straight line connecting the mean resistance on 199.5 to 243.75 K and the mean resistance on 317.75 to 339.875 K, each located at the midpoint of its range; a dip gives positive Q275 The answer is 0.5 K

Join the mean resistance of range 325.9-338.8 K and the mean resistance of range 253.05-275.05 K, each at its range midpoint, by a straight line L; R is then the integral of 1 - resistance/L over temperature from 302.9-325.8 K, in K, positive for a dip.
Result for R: 0.53 K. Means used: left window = 315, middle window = 328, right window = 343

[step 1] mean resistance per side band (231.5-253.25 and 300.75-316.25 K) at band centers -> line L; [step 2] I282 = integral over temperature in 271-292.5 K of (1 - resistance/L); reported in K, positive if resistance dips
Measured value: 0.9 K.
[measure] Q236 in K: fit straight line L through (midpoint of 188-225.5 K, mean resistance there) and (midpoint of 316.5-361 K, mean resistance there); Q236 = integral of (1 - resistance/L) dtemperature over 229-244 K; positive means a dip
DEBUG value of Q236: -1.6 K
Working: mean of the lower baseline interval 276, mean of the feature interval 321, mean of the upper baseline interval 339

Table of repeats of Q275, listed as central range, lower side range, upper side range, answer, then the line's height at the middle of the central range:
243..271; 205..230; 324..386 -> -2.3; 296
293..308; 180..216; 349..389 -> -1.5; 291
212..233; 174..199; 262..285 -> -0.4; 286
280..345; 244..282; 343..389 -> -3.4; 312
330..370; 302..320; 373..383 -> -2.1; 313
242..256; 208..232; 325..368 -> -1.3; 298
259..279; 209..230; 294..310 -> 0.1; 308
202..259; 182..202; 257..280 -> -3.0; 289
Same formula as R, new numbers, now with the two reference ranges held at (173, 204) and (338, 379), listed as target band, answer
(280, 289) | -0.4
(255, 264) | -1.0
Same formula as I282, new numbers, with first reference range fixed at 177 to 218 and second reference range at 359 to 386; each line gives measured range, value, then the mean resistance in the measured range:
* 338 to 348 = -1.92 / 349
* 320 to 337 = -2.94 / 341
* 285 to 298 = -1.42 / 317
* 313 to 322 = -1.09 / 324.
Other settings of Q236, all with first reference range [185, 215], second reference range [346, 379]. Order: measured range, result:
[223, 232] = -0.9 K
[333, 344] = -1.7 K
